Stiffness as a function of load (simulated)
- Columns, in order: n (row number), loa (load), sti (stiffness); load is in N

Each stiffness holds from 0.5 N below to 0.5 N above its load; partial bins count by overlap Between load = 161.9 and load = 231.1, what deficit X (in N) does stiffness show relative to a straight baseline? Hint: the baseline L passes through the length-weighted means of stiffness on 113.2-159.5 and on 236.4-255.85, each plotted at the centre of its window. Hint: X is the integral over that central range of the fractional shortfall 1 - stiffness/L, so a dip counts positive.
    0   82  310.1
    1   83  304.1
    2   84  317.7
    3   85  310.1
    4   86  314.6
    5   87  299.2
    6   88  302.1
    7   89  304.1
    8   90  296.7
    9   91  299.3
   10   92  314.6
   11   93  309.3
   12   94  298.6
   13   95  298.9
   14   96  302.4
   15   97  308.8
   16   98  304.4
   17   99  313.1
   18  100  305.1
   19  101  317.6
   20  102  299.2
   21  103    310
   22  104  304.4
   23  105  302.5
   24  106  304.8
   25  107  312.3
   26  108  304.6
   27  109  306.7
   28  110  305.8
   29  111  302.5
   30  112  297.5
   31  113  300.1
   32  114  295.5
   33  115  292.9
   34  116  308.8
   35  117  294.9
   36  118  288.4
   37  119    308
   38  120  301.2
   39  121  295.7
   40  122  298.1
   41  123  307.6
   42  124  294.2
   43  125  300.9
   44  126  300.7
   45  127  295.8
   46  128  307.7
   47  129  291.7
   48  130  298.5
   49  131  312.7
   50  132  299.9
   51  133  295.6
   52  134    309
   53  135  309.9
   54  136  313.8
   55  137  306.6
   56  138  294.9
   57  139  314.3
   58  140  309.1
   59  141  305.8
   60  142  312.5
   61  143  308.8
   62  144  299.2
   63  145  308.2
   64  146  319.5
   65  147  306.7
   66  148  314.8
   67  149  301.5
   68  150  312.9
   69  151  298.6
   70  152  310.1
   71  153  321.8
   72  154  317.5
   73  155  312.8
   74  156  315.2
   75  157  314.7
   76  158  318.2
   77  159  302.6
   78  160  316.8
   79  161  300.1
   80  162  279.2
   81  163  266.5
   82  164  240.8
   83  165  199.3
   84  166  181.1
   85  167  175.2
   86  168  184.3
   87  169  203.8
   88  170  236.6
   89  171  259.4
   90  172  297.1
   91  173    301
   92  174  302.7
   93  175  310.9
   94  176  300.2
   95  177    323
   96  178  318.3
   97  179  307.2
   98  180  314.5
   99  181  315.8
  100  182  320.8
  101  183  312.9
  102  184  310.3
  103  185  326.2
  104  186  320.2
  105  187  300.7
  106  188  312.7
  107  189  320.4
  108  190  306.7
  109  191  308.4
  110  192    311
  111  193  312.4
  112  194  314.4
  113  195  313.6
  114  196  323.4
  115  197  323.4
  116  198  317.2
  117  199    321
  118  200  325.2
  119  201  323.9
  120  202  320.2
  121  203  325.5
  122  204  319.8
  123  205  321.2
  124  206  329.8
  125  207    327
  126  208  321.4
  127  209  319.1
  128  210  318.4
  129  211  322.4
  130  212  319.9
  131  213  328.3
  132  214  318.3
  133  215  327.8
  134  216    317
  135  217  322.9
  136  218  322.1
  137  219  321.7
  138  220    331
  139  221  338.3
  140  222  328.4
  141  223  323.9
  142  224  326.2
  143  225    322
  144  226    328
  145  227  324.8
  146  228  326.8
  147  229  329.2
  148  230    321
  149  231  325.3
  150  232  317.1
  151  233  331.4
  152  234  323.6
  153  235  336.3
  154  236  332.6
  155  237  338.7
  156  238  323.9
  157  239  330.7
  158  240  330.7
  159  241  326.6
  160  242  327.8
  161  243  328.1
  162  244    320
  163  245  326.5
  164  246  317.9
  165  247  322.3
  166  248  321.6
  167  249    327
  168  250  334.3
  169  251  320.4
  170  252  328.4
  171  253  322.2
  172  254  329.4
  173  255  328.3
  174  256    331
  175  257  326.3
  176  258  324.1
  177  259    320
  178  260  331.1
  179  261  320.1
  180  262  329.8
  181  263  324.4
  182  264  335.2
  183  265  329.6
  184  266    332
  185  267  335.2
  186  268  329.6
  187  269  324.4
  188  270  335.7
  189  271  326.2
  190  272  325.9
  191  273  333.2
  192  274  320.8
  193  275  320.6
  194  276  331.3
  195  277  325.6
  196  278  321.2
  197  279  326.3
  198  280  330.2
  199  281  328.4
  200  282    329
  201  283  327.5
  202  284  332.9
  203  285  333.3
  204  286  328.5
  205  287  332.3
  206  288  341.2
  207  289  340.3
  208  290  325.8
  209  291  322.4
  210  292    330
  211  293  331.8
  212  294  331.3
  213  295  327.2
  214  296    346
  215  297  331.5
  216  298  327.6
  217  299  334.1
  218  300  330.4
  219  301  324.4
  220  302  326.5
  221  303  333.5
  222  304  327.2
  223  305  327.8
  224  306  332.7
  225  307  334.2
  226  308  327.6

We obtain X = 2.6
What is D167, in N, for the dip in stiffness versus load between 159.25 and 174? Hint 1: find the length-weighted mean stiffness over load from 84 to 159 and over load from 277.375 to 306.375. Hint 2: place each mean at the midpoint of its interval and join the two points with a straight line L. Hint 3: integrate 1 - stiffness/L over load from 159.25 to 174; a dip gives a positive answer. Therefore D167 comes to 2.99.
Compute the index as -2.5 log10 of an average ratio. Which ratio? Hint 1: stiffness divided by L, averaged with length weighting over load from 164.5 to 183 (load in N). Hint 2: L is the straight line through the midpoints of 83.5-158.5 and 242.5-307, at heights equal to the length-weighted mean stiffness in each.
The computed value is 0.16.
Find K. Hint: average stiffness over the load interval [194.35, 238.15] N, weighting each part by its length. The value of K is 324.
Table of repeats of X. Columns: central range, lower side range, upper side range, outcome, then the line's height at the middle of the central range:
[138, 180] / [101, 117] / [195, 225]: 3.26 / 313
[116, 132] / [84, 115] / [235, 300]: 0.43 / 308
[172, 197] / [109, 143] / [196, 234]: 0.30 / 317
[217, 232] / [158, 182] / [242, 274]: -0.95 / 307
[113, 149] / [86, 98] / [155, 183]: -1.51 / 291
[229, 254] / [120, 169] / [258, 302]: -0.59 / 319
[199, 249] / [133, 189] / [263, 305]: -1.99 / 313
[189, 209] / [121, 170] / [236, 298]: -0.75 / 308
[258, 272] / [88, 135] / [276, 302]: -0.08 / 327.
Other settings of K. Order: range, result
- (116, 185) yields 295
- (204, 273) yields 326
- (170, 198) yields 309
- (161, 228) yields 304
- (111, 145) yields 302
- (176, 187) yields 315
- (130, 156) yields 309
